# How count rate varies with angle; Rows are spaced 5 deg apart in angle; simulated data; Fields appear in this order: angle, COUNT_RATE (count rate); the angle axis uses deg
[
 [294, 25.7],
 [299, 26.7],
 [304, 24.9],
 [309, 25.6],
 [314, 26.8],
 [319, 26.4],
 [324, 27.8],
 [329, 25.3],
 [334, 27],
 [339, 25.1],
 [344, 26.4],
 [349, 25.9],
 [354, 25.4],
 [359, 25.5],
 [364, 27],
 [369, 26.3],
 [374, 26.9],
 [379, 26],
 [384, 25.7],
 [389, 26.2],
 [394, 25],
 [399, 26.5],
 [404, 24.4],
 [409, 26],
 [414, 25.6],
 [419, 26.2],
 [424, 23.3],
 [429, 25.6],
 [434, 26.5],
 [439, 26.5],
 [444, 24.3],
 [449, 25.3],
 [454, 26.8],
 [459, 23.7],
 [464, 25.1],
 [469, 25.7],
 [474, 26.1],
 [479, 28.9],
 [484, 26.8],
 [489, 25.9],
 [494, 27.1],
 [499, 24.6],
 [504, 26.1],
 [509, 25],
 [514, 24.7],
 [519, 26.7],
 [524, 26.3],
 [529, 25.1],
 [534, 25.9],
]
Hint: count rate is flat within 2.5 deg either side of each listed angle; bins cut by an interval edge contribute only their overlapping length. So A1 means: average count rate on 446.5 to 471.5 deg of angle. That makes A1 25.3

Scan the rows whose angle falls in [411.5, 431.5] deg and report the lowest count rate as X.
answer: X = 23.3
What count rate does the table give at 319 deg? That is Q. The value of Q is 26.4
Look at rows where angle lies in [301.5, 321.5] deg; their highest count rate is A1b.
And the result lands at 26.8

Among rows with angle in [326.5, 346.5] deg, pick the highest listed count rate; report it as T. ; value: 27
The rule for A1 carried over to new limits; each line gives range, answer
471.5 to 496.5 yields 27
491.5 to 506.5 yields 25.9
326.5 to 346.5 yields 25.9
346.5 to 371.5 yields 26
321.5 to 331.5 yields 26.6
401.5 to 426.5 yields 25.1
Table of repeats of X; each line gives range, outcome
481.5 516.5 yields 24.6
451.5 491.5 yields 23.7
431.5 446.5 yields 24.3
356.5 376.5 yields 25.5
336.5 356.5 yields 25.1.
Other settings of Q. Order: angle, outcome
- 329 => 25.3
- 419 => 26.2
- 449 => 25.3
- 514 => 24.7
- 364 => 27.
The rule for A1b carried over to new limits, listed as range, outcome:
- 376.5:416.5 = 26.5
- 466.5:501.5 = 28.9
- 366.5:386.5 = 26.9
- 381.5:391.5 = 26.2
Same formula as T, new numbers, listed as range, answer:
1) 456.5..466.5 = 25.1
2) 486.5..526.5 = 27.1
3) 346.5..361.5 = 25.9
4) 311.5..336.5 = 27.8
